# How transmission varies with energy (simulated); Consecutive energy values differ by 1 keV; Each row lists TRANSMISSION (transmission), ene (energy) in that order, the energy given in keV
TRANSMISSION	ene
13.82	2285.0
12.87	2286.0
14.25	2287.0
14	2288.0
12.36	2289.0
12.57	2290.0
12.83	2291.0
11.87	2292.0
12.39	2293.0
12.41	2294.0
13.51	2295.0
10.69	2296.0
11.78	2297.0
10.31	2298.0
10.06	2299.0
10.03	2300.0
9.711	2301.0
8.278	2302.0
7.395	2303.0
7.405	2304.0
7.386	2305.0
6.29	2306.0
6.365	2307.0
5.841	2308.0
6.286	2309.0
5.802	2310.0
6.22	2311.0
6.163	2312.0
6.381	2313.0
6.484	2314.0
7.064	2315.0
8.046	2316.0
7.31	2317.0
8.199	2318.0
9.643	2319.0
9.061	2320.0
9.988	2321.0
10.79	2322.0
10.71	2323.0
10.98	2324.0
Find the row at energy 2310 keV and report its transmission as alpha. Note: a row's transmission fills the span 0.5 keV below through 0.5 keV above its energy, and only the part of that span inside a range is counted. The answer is 5.802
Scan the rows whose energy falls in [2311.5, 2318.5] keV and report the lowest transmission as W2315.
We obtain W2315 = 6.163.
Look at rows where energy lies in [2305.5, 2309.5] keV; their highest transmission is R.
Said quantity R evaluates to 6.365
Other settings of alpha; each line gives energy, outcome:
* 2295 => 13.51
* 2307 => 6.365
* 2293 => 12.39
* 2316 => 8.046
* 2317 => 7.31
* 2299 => 10.06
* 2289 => 12.36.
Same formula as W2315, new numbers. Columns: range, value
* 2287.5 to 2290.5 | 12.36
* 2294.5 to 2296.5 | 10.69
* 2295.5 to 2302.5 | 8.278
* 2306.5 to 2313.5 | 5.802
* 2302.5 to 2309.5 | 5.841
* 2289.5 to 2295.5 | 11.87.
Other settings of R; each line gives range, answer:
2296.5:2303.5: 11.78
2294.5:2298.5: 13.51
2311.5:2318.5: 8.199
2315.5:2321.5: 9.988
